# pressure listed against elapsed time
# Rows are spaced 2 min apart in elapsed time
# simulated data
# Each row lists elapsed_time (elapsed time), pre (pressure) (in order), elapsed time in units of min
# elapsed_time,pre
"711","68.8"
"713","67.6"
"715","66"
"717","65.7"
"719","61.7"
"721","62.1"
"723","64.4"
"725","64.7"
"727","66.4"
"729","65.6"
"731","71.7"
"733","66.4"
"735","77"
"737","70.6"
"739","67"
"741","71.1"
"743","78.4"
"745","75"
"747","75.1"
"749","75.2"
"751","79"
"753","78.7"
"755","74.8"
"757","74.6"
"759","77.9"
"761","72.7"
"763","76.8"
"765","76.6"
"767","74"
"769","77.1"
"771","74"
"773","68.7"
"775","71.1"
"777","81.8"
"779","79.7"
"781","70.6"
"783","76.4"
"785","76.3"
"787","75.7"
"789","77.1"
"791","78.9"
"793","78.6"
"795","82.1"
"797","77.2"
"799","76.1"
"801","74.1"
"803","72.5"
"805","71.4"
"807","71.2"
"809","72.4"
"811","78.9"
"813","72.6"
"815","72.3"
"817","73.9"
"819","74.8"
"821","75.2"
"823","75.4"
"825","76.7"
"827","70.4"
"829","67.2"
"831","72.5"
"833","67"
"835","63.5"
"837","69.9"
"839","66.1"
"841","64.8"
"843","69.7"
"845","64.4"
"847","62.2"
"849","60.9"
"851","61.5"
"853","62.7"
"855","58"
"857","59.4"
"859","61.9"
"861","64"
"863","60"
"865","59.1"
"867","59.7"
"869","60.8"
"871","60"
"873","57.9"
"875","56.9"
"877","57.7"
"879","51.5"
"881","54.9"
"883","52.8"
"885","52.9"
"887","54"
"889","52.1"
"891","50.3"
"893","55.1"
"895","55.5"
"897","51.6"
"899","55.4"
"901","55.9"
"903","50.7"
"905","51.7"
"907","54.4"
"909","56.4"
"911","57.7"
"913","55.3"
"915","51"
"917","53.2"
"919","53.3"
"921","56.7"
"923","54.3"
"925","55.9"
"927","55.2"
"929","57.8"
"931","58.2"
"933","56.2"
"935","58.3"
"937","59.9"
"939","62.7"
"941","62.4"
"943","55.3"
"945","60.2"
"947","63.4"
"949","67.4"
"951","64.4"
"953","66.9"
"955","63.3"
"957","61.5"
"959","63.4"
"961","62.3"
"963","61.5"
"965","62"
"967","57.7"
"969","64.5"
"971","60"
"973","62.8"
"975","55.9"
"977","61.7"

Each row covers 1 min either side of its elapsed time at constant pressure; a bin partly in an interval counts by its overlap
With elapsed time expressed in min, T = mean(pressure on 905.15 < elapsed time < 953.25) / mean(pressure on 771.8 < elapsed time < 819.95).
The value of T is 0.8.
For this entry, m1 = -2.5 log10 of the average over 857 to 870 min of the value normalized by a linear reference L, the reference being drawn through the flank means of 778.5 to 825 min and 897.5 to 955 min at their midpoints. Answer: 0.098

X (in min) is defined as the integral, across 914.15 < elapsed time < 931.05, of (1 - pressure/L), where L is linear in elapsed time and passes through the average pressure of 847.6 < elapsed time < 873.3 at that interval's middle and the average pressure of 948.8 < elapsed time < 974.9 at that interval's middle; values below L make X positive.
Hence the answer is 1.87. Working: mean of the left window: 60.6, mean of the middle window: 54.9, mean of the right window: 62.5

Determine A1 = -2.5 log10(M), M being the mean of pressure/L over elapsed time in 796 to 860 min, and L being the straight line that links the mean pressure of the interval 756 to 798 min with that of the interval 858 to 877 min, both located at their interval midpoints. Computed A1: -0.04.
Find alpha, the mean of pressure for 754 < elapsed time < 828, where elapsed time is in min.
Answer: 75.2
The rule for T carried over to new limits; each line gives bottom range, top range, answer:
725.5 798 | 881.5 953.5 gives 0.76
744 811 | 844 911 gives 0.75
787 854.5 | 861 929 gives 0.78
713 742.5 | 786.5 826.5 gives 1.12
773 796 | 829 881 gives 0.81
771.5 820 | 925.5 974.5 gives 0.81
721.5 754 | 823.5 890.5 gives 0.86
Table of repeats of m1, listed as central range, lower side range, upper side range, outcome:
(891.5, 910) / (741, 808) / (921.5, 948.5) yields 0.154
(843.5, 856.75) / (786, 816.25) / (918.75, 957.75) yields 0.133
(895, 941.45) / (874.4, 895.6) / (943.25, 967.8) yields 0.043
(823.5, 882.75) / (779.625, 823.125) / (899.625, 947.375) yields 0.076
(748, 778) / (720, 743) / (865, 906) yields -0.153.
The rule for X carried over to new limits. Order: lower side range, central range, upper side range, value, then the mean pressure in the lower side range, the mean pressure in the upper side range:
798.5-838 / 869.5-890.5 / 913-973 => 3.49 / 72.4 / 59.6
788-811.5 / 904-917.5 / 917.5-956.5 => 1.80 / 75.8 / 59.5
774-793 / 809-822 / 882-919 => -0.77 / 76.5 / 53.7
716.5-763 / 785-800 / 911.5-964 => -2.15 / 71.3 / 59.2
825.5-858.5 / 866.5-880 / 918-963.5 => 1.23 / 65.1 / 60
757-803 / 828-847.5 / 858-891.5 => -0.75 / 76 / 57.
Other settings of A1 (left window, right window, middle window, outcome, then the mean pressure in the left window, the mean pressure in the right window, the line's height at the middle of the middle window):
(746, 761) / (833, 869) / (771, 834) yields -0.08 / 76.2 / 62.9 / 69.5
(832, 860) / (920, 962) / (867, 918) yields 0.14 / 63.7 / 60.3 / 62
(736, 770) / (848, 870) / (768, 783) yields -0.04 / 75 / 60.7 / 72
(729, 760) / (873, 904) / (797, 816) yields -0.13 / 73.9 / 54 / 65.3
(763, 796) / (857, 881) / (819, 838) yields -0.07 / 76.2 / 58.9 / 66.7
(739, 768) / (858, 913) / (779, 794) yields -0.09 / 75.4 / 55.9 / 70.5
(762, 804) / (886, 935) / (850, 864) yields 0.04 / 76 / 54.6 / 63.6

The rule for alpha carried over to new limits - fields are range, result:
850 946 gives 56.6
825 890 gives 61.4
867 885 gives 56.5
